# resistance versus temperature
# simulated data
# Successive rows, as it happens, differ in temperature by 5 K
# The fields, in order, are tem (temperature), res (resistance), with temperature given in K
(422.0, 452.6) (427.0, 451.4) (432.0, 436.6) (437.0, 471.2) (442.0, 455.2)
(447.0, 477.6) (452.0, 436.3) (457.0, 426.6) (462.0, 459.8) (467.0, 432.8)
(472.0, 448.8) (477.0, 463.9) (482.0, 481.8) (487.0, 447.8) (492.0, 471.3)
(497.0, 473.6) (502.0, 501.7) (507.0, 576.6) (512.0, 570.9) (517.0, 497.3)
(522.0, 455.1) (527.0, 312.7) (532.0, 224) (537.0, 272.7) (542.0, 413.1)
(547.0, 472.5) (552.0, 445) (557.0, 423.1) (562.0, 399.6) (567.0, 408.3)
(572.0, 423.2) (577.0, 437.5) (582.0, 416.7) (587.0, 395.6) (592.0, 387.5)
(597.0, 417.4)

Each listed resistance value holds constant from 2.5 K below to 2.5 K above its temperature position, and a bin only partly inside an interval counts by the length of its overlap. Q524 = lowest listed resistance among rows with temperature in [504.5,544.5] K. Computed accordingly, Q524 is 224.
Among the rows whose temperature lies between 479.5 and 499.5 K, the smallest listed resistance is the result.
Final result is 447.8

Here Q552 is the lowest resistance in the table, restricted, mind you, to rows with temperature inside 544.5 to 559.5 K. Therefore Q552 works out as 423.1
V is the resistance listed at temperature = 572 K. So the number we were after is 423.2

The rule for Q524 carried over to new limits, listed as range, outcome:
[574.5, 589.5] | 395.6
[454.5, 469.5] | 426.6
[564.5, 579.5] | 408.3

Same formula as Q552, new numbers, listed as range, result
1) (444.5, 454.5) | 436.3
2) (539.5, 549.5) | 413.1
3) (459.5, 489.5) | 432.8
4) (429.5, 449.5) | 436.6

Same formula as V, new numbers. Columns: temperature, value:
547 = 472.5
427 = 451.4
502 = 501.7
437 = 471.2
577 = 437.5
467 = 432.8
